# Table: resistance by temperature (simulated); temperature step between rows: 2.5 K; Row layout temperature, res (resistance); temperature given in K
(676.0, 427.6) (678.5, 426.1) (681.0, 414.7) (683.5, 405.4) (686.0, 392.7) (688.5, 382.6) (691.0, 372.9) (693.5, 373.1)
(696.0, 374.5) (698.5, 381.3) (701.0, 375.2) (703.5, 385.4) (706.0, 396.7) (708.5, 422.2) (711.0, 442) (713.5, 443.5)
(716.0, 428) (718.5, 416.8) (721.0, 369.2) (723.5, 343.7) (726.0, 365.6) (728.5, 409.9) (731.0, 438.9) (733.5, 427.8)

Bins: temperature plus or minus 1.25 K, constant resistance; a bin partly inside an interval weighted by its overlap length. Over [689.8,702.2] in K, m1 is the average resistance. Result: 375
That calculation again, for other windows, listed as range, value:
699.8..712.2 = 404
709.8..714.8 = 443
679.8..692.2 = 394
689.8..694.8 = 373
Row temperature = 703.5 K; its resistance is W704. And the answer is 385.4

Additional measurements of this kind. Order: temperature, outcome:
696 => 374.5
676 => 427.6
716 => 428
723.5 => 343.7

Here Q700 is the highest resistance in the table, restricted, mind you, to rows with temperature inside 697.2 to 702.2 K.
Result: 381.3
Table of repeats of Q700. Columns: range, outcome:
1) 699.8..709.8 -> 422.2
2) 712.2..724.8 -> 443.5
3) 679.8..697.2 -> 414.7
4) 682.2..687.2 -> 405.4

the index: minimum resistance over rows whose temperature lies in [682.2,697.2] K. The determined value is 372.9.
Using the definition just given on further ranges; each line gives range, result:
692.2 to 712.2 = 373.1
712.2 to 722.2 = 369.2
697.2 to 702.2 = 375.2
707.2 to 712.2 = 422.2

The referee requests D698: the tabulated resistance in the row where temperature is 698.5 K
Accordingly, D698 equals 381.3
